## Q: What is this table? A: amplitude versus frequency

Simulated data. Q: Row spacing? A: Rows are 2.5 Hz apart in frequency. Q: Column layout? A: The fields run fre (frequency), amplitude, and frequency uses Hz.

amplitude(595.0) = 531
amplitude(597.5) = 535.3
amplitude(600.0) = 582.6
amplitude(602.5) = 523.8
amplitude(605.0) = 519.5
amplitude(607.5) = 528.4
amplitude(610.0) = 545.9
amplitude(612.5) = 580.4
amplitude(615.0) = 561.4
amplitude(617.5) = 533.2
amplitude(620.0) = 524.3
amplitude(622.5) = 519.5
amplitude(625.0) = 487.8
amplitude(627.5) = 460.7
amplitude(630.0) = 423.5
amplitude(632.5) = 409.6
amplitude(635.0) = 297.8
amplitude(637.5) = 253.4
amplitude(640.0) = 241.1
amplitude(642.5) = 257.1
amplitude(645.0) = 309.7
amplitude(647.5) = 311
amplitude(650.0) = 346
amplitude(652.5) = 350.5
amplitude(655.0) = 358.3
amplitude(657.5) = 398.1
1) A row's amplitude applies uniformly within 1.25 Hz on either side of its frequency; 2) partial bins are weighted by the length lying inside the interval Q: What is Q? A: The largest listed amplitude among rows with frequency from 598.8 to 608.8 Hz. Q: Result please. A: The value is 582.6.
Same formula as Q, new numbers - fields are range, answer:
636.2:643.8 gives 257.1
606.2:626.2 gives 580.4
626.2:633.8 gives 460.7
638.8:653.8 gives 350.5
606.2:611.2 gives 545.9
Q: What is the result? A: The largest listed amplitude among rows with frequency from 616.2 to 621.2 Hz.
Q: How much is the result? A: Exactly 533.2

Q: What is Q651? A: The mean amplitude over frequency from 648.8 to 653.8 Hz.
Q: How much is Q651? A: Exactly 348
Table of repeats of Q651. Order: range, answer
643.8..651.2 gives 322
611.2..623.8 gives 544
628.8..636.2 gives 377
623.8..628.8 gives 474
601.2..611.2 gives 530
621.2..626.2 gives 504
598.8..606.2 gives 542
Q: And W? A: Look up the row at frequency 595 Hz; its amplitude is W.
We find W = 531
